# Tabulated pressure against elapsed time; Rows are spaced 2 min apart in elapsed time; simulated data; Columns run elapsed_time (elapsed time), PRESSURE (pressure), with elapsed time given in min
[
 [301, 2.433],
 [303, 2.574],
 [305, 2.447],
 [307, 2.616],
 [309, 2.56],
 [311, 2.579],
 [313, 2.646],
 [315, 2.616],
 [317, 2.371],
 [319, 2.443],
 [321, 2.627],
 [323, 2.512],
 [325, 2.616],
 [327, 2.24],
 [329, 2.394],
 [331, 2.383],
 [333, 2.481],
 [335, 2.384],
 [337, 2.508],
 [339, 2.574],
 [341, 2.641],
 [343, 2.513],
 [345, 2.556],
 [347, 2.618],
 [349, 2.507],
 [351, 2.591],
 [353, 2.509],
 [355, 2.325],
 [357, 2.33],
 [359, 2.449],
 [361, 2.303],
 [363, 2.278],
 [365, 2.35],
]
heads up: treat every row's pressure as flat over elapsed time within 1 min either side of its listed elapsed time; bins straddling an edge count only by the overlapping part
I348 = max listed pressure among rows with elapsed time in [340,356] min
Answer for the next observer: 2.641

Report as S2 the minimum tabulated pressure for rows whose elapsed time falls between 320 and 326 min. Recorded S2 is 2.512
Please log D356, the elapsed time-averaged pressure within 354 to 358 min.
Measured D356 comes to 2.33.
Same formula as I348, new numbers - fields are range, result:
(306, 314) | 2.646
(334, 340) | 2.574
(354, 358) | 2.33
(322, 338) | 2.616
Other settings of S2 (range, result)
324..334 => 2.24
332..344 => 2.384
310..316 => 2.579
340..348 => 2.513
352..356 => 2.325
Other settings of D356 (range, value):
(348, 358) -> 2.45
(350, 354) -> 2.55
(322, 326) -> 2.56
